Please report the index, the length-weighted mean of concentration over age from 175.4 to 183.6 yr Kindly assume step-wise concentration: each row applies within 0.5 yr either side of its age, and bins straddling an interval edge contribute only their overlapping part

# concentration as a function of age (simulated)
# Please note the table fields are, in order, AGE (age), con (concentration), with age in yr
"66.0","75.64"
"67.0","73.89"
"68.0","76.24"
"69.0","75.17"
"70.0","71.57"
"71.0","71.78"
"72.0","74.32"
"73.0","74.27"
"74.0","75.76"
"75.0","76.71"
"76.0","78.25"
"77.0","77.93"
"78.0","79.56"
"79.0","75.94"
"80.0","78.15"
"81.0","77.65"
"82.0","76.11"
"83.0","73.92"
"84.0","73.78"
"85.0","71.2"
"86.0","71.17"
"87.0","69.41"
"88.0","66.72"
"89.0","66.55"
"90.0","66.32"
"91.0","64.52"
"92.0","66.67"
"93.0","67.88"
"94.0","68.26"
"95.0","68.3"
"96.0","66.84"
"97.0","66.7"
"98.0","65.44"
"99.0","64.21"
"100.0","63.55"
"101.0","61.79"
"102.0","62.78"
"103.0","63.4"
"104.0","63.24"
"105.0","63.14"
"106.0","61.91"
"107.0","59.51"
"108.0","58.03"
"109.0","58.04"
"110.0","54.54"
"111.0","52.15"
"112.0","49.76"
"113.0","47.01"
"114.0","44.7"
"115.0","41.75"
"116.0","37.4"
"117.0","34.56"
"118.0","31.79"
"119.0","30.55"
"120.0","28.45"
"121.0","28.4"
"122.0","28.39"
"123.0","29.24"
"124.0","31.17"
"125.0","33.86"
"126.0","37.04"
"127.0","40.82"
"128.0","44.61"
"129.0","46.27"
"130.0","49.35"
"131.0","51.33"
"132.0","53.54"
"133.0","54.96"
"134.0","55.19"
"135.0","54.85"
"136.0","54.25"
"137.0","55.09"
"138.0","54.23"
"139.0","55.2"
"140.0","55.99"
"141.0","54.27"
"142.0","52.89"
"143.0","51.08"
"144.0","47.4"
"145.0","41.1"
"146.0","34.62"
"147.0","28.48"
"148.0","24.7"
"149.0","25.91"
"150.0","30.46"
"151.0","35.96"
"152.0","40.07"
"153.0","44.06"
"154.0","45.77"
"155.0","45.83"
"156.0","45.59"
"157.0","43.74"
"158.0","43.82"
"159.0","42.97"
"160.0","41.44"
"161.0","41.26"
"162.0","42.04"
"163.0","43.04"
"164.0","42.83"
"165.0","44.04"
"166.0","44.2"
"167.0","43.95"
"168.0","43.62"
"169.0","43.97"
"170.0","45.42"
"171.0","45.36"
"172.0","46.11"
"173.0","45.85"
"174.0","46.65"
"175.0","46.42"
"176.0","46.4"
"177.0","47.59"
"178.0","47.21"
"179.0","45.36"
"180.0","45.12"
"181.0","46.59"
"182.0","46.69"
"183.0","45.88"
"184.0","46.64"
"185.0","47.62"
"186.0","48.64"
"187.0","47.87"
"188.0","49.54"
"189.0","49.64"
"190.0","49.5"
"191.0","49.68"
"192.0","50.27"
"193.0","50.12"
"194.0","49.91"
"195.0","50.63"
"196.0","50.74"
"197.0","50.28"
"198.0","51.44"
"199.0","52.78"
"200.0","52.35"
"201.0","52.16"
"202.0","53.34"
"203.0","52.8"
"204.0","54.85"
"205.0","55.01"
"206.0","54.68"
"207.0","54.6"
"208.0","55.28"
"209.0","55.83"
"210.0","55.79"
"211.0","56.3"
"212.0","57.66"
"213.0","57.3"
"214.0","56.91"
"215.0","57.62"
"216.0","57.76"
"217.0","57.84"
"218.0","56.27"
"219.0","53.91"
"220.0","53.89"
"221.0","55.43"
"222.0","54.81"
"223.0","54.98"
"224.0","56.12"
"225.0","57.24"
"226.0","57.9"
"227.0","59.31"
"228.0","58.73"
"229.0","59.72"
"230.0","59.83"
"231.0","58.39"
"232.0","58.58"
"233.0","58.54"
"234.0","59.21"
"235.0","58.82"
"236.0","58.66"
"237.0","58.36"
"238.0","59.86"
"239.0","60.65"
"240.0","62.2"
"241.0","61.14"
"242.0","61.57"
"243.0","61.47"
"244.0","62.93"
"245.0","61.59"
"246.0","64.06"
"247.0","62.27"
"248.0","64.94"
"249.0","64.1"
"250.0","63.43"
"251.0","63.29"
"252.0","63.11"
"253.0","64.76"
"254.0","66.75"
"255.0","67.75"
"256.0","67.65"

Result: 46.4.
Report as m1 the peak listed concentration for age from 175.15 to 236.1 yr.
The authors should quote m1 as 59.83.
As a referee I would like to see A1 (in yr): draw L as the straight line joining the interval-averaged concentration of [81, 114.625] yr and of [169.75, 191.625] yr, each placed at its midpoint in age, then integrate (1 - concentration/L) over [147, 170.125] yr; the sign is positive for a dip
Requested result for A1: 4.8 yr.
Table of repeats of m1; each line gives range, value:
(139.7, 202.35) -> 55.99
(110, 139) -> 55.2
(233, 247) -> 64.06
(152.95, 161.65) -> 45.83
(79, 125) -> 78.15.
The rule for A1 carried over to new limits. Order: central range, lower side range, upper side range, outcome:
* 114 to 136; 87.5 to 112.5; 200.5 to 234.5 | 7.5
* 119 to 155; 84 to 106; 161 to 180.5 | 7.6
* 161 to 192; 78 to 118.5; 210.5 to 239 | 6.9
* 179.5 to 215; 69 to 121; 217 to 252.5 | 5.2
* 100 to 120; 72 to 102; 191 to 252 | 5.1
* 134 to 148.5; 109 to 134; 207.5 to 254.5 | -1.0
